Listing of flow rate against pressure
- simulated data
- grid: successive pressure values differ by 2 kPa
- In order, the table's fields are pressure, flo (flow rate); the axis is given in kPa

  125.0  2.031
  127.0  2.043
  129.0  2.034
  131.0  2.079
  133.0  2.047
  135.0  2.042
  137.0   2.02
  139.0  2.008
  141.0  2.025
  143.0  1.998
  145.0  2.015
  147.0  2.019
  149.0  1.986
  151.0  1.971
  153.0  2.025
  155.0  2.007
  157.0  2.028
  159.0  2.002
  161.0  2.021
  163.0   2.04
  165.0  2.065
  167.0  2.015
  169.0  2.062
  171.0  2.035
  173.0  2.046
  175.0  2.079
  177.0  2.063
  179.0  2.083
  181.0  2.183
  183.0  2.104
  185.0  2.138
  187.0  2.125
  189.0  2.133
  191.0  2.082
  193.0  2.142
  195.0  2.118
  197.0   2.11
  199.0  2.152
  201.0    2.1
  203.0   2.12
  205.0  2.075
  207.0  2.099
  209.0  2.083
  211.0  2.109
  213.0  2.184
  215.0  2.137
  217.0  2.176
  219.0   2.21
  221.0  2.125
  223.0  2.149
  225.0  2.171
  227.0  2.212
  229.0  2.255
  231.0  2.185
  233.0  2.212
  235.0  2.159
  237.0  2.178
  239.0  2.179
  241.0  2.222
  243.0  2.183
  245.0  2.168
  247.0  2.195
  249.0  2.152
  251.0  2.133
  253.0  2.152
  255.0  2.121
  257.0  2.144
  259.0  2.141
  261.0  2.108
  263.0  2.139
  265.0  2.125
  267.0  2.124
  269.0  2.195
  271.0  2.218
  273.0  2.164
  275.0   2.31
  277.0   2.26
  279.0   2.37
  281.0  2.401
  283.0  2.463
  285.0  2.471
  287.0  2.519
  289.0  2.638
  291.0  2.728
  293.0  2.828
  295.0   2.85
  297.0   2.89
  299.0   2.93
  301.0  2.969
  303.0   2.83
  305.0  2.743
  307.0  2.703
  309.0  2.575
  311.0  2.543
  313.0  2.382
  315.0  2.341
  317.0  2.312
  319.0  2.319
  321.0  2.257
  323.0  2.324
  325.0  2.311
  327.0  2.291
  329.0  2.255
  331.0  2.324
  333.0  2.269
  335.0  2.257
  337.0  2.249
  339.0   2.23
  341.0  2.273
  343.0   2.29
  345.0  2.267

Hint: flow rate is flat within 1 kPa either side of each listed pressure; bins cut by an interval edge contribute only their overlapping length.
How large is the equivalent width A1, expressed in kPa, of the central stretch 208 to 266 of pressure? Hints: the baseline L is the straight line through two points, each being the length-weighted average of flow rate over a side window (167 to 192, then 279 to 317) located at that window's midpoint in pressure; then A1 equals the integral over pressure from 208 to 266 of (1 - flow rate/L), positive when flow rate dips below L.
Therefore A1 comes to 4.7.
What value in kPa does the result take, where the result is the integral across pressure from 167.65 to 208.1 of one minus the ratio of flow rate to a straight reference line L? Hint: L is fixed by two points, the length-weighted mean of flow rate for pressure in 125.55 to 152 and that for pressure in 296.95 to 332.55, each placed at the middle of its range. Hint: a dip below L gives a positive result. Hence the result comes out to 1.02 kPa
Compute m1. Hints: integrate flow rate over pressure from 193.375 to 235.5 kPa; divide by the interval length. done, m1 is 2.15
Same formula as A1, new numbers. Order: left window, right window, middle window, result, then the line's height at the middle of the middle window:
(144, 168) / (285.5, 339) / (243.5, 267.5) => 1.98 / 2.34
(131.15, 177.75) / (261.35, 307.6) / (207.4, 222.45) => 0.71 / 2.25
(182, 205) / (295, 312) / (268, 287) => 2.14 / 2.62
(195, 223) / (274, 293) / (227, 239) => 0.24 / 2.24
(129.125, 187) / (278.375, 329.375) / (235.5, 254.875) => 1.46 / 2.35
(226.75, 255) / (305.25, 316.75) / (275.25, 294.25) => -1.01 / 2.39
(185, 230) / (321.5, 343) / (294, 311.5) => -4.23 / 2.25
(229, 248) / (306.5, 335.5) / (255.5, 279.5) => 0.68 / 2.25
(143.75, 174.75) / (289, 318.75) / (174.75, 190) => 0.09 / 2.13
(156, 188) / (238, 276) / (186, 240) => -0.80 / 2.12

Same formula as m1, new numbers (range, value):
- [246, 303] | 2.39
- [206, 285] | 2.19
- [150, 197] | 2.07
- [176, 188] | 2.12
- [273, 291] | 2.43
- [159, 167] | 2.03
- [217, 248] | 2.19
